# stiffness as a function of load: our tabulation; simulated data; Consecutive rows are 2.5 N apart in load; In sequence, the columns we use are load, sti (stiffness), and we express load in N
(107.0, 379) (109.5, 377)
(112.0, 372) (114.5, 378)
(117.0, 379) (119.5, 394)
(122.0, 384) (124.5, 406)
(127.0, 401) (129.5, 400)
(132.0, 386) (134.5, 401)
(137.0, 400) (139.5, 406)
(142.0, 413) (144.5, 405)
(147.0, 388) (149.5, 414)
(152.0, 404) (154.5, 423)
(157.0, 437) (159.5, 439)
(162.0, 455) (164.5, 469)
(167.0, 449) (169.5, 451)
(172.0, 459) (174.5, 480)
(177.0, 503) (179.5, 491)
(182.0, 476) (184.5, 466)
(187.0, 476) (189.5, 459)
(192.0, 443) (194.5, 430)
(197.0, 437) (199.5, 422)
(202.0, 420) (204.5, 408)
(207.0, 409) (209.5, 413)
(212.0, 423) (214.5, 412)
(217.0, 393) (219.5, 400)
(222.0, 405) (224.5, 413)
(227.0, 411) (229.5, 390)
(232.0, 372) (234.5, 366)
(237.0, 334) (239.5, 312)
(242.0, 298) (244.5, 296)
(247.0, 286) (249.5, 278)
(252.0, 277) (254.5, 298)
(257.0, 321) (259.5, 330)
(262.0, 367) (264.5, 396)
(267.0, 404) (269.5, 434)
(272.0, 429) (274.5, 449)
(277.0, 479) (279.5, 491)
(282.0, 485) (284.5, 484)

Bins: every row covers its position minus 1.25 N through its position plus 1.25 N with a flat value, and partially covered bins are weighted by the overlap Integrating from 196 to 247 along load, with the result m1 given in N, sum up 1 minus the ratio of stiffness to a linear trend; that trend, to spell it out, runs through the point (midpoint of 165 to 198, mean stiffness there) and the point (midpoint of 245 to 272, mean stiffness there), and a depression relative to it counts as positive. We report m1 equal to 2.2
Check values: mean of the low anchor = 463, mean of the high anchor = 342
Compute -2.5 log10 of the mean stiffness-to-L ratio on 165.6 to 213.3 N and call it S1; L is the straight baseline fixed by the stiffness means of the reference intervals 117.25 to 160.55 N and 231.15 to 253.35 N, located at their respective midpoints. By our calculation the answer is -0.24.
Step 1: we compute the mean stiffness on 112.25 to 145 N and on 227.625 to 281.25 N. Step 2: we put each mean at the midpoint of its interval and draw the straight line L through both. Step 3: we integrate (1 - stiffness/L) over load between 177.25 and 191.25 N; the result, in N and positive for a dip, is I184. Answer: -3.4 N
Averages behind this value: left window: 395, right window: 364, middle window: 475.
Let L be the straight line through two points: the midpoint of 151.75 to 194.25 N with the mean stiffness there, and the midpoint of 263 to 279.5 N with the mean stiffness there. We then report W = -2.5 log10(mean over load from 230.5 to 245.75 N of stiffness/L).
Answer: 0.32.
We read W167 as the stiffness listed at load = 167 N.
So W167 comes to 449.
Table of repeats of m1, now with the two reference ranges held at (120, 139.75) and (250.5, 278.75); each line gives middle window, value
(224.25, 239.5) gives 0.5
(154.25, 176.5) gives -3.5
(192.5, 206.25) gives -1.2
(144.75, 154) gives -0.2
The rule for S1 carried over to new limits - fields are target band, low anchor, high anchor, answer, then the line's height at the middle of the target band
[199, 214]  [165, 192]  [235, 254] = -0.05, 398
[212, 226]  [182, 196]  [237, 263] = -0.06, 383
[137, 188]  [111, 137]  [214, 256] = -0.18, 376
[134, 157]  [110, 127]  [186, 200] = 0.00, 408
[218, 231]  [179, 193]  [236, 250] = -0.14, 355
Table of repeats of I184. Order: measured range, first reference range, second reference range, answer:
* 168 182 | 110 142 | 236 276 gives -3.8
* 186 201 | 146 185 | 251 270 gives -0.8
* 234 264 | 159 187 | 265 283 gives 9.3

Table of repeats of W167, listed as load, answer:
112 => 372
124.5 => 406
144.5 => 405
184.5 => 466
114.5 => 378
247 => 286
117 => 379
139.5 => 406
